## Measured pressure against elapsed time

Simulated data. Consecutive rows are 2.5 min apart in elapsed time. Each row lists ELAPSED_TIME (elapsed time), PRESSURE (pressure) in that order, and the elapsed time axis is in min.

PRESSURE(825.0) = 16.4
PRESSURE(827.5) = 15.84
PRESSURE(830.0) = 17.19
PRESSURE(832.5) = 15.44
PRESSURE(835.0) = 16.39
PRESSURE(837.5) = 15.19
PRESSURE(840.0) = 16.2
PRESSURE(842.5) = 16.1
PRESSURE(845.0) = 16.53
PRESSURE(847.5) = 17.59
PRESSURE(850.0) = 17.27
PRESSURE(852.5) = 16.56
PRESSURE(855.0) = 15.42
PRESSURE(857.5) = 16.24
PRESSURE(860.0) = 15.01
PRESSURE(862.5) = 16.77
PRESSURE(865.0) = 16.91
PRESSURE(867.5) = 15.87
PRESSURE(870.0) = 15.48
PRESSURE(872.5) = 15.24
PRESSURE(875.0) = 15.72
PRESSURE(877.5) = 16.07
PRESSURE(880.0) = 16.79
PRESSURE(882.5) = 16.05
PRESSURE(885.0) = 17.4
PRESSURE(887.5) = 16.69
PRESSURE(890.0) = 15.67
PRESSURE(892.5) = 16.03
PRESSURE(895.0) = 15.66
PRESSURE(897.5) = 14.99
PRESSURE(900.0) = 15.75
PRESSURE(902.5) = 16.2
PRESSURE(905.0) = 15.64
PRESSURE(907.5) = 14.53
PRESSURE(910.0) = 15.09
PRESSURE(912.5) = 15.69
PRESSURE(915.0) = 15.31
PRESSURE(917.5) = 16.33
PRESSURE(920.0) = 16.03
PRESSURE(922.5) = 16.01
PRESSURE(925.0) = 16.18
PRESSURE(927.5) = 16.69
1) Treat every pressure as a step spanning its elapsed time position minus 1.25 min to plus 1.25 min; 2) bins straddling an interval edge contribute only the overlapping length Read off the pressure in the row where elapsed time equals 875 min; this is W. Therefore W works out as 15.72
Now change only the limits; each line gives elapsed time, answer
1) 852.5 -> 16.56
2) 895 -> 15.66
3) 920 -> 16.03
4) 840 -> 16.2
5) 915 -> 15.31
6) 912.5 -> 15.69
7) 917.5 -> 16.33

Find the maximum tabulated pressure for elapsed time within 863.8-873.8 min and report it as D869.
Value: 16.91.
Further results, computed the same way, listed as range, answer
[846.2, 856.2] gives 17.59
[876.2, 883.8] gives 16.79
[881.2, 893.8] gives 17.4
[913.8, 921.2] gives 16.33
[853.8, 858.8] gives 16.24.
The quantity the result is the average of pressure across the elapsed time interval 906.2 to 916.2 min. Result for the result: 15.2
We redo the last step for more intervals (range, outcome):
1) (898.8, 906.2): 15.9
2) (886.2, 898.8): 15.8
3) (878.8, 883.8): 16.4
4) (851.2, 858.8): 16.1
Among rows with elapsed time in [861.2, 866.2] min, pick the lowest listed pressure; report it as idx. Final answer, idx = 16.77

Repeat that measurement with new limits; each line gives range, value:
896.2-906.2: 14.99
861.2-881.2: 15.24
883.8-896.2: 15.66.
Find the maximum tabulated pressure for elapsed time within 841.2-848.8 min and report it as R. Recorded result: 17.59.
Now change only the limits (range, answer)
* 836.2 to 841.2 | 16.2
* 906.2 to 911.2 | 15.09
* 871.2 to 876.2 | 15.72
